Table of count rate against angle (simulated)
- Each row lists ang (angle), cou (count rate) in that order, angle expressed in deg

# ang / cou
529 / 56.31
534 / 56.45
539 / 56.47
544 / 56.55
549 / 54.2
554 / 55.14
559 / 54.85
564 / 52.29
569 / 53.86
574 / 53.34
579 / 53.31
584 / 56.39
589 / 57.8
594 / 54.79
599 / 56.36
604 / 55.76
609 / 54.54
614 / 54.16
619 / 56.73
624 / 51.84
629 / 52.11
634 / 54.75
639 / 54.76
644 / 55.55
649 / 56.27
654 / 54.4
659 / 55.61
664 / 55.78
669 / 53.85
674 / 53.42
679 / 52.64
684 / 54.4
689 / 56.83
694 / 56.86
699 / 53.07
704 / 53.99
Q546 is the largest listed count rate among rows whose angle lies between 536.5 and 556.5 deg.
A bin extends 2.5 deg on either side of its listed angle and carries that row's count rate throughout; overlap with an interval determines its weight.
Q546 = 56.55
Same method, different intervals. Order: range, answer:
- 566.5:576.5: 53.86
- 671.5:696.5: 56.86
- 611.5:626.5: 56.73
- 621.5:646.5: 55.55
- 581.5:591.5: 57.8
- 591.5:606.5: 56.36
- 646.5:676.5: 56.27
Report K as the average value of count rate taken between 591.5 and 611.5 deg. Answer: 55.4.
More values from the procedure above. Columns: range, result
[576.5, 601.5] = 55.7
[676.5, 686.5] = 53.5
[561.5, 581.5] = 53.2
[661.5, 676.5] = 54.4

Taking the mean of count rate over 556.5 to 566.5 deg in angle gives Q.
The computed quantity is 53.6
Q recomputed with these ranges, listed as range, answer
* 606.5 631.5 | 53.9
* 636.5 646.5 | 55.2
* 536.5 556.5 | 55.6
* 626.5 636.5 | 53.4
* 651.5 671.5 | 54.9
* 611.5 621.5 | 55.4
